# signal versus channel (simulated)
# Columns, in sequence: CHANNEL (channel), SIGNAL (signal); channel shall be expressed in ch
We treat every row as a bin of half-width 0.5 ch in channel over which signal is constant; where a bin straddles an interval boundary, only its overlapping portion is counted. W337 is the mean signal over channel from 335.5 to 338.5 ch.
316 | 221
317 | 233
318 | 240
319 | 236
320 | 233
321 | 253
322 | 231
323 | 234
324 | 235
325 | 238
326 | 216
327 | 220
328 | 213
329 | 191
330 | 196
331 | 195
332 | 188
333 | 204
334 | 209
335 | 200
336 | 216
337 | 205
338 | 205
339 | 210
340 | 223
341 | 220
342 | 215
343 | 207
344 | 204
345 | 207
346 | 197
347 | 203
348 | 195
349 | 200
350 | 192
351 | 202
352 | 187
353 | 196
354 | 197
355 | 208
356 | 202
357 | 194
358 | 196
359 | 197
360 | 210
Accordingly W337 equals 209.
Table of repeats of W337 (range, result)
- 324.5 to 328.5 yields 222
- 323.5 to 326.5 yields 230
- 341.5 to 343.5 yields 211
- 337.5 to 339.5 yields 208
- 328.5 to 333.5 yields 195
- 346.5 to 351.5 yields 198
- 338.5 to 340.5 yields 216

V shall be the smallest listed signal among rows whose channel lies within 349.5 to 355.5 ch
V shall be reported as 187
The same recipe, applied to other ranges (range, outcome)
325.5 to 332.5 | 188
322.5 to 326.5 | 216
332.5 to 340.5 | 200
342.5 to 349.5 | 195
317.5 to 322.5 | 231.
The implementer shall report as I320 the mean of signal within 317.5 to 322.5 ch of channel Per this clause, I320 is 239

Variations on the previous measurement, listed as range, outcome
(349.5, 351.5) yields 197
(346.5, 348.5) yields 199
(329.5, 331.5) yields 196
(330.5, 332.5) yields 192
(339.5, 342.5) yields 219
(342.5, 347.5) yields 204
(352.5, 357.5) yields 199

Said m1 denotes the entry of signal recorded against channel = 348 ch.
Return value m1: 195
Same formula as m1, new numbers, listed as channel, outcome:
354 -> 197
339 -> 210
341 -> 220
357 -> 194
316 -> 221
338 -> 205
